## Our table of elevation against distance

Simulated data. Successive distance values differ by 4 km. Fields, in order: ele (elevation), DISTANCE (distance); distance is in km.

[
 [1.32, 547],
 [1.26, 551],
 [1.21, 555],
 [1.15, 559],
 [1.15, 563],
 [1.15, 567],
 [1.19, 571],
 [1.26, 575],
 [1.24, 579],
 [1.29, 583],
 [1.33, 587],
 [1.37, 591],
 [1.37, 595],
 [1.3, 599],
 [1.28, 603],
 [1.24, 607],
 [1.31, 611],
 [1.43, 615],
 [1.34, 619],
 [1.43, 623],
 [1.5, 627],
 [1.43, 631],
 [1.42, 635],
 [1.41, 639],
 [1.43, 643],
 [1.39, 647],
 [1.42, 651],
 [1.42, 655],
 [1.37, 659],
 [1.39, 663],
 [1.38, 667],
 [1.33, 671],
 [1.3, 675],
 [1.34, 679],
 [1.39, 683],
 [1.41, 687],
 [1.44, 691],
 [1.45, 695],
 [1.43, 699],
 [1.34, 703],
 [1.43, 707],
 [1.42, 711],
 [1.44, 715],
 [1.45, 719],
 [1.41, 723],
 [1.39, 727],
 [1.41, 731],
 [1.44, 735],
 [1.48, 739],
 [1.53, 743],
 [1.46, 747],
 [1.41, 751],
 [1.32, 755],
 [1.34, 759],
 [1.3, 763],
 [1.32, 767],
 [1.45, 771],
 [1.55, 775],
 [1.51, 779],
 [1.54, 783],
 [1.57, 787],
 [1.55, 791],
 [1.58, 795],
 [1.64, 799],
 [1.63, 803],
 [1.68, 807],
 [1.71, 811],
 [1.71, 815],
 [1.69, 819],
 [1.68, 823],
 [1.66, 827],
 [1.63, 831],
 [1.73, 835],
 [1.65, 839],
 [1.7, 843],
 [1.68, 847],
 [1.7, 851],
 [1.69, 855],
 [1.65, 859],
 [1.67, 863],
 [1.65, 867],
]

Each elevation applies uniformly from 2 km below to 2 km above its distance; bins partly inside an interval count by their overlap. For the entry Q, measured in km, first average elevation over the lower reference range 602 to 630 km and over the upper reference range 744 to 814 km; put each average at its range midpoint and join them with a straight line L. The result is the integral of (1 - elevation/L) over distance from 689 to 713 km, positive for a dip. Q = 0.4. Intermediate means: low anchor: 1.37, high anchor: 1.51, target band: 1.42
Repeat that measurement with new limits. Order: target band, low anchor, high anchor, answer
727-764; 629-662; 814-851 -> 3.40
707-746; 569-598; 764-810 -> 0.78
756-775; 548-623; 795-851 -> 2.48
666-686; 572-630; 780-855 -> 1.31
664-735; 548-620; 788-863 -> 2.89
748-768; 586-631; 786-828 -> 2.93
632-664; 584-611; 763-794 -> -1.06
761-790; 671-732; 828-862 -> 1.48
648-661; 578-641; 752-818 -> -0.02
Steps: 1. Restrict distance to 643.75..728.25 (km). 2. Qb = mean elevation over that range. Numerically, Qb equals 1.4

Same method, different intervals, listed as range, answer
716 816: 1.49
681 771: 1.41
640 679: 1.38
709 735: 1.42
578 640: 1.36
